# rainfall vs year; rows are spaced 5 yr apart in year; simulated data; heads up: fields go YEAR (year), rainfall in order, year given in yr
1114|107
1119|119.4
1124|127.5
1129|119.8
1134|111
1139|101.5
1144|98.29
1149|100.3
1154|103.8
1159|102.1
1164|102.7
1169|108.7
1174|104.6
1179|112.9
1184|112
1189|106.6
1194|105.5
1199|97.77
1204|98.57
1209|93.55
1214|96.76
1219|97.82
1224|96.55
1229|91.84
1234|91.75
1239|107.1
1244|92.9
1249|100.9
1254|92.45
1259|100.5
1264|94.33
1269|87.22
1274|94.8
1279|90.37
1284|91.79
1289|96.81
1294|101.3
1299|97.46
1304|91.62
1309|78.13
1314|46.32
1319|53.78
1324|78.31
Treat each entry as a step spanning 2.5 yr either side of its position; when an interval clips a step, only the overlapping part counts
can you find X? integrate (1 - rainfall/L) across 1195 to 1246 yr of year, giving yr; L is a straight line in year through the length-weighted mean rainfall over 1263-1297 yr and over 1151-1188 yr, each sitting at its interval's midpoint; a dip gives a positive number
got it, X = 1.99 yr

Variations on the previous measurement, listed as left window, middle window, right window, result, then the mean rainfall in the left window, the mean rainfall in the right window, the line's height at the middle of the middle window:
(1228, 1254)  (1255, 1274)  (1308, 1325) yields -1.81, 96.8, 61.6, 85.8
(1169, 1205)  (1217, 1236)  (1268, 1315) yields 0.96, 106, 88.9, 99.5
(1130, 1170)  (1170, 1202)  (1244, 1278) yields -1.76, 104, 94.7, 101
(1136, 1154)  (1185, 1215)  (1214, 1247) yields -0.77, 101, 96.4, 98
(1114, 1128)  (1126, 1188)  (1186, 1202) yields 2.82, 120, 103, 112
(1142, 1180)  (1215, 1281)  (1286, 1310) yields 1.53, 104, 94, 97.6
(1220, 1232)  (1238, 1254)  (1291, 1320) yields -1.34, 94.5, 79.7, 90.8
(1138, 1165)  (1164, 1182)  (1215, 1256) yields -1.41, 101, 96.5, 100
